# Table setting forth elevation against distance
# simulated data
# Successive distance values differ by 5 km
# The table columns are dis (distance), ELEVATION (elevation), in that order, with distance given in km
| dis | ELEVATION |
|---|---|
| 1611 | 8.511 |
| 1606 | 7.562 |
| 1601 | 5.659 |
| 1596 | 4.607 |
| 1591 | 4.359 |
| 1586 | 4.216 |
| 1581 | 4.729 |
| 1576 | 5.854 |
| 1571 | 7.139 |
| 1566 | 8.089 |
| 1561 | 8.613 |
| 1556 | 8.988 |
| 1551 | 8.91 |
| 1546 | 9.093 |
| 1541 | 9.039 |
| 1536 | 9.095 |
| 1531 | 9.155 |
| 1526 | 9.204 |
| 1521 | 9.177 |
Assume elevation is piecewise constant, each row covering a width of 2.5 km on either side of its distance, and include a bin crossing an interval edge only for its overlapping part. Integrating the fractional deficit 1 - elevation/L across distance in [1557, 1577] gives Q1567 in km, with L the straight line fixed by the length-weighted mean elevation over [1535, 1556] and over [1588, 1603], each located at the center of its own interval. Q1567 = -1.1 km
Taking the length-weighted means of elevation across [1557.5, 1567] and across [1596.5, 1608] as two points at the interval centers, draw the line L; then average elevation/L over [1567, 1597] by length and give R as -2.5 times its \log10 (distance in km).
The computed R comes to 0.36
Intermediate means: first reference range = 8.46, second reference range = 6.22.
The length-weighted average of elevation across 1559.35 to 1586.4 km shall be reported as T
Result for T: 6.54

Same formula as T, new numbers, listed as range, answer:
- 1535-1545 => 9.07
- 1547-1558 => 8.97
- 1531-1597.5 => 7.25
